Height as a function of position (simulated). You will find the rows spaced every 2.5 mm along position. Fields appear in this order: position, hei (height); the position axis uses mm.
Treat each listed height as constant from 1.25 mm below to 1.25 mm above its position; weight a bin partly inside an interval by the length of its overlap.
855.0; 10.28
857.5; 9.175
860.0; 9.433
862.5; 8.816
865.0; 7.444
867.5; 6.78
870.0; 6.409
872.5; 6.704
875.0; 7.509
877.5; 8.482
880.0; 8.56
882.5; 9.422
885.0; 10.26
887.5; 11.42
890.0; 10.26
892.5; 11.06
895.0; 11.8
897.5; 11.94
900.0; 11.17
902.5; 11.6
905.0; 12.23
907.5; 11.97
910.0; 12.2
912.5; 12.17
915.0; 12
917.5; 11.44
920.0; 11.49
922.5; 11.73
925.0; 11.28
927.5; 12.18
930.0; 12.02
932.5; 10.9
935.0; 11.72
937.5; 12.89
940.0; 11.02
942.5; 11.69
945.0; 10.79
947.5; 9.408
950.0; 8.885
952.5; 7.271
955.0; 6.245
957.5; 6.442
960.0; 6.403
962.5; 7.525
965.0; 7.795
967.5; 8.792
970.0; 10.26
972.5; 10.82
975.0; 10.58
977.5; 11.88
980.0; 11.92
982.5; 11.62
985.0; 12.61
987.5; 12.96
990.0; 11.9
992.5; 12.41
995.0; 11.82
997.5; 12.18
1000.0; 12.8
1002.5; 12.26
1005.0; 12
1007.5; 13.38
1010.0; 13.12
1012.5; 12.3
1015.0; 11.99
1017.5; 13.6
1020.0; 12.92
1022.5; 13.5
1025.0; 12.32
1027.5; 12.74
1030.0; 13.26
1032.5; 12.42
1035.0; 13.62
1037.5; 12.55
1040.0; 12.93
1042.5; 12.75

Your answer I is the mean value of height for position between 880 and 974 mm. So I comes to 10.5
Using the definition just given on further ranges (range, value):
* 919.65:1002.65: 10.6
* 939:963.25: 8.56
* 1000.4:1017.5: 12.6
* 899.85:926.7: 11.8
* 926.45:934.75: 11.7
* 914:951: 11.3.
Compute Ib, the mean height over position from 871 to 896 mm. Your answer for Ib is 9.49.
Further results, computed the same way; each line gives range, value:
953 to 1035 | 11.3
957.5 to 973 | 8.32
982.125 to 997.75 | 12.2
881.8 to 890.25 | 10.4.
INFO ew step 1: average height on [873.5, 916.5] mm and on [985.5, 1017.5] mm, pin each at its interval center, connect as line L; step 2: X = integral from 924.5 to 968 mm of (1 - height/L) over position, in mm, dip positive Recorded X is 7.36 mm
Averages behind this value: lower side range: 10.8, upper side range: 12.5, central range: 9.61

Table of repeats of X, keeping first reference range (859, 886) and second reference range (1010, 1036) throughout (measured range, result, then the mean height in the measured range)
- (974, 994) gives -0.6 mm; 12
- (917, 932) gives -2.9 mm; 11.7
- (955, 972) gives 4.8 mm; 7.88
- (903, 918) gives -4.3 mm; 12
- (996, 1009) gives -0.3 mm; 12.5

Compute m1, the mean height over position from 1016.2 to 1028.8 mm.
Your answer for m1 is 13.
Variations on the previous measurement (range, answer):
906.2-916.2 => 12.1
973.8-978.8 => 11.2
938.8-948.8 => 10.7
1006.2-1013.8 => 12.9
